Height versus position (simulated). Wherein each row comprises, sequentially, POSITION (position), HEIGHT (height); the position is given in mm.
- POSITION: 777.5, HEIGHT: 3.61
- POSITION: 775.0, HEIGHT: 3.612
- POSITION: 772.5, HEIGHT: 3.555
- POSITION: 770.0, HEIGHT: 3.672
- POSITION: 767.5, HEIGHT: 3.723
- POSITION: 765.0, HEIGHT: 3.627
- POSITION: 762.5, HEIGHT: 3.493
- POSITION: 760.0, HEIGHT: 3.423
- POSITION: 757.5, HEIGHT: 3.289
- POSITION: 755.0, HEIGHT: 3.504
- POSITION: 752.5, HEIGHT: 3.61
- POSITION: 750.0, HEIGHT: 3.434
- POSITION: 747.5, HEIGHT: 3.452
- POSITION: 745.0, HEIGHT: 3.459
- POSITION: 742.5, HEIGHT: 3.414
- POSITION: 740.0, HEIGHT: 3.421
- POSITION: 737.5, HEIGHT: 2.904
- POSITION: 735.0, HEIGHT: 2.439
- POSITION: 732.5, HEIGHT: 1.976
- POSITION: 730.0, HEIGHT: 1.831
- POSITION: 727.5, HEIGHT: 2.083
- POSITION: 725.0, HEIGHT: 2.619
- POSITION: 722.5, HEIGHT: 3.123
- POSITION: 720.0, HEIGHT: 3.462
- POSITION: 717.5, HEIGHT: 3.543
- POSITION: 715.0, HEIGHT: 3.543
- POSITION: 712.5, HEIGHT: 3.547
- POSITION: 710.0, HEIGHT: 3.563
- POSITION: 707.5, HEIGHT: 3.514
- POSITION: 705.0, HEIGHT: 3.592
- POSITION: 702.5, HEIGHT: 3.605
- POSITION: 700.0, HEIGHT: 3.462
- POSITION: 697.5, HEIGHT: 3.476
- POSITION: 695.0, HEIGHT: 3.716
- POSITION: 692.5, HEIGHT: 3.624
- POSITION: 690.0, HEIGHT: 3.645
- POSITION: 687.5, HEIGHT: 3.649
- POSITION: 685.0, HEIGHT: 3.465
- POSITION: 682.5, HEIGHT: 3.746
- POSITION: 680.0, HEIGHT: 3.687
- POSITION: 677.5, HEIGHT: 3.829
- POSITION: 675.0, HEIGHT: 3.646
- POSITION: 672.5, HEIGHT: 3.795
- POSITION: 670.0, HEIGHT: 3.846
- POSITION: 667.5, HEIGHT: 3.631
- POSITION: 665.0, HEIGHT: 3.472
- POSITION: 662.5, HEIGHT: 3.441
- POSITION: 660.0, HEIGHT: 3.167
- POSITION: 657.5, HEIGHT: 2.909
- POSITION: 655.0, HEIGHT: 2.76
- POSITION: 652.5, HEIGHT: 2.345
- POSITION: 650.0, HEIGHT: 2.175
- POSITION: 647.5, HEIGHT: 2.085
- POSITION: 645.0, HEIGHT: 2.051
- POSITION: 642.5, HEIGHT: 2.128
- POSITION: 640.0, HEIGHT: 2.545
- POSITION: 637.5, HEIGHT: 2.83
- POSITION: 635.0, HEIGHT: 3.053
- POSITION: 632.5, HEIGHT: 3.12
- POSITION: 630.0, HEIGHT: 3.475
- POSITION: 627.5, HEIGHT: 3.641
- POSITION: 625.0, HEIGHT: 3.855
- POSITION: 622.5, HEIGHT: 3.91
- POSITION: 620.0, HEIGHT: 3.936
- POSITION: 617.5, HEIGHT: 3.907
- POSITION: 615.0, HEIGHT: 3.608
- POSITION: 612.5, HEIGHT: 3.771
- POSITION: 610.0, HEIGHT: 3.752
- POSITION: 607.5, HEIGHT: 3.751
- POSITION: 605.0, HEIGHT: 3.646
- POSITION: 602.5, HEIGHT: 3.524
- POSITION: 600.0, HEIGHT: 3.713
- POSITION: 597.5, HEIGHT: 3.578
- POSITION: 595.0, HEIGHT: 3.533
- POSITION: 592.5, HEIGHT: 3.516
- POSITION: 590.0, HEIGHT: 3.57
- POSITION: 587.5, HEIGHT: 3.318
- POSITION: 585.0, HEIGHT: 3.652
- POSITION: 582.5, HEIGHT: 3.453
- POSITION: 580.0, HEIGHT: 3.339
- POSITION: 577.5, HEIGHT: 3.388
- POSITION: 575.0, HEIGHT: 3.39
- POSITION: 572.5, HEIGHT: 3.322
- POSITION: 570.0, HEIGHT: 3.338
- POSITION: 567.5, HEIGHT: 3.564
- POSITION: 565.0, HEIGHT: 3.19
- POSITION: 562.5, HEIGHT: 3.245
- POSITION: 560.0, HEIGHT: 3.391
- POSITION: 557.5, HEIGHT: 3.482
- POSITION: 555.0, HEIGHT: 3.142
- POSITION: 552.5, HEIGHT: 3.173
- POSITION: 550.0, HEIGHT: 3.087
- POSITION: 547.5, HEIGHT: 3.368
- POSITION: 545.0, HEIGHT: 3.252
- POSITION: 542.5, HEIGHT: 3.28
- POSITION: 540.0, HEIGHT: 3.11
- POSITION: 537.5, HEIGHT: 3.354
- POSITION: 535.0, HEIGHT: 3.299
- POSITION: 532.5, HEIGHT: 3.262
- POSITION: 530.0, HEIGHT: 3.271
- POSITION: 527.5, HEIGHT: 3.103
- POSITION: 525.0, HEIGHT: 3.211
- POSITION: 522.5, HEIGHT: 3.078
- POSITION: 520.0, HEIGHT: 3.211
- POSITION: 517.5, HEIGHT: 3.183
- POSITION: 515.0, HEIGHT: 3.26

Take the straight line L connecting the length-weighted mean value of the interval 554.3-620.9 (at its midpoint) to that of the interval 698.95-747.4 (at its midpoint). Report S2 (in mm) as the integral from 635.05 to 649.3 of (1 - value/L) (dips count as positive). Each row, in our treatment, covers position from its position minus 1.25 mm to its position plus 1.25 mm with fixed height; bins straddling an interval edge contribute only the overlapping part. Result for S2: 4.1 mm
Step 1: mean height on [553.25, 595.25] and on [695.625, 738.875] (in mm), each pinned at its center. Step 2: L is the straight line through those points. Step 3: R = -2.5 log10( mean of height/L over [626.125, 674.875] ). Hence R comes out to 0.08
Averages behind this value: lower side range 3.4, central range 2.99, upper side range 3.09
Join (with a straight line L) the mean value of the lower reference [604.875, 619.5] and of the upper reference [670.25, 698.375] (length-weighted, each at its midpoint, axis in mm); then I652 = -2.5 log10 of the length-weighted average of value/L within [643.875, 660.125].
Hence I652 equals 0.45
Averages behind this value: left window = 3.76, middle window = 2.46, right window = 3.67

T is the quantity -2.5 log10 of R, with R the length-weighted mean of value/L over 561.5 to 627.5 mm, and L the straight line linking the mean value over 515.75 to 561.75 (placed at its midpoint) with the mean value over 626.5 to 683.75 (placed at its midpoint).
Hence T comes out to -0.13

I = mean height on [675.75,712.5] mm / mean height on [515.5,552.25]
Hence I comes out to 1.12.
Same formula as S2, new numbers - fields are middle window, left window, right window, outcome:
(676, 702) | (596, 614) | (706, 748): -3.1 mm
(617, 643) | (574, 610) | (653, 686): 1.3 mm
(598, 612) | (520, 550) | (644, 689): -2.0 mm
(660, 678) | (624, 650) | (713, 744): -4.9 mm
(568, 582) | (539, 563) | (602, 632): 0.2 mm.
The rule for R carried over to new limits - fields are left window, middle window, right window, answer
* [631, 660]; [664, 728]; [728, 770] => -0.22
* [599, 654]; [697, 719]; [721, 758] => -0.17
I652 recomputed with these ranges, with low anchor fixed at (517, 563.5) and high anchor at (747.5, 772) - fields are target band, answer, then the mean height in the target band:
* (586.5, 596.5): -0.06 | 3.49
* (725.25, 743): 0.34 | 2.55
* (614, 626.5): -0.15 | 3.84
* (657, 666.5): 0.04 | 3.28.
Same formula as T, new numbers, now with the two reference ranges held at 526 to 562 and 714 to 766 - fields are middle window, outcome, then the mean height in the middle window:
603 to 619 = -0.164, 3.73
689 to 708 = -0.139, 3.58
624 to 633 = -0.113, 3.55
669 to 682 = -0.186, 3.76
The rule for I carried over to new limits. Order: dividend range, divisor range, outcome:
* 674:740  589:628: 0.89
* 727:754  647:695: 0.88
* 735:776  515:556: 1.07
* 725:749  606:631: 0.74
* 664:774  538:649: 1.02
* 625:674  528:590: 0.90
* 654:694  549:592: 1.05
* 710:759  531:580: 0.94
